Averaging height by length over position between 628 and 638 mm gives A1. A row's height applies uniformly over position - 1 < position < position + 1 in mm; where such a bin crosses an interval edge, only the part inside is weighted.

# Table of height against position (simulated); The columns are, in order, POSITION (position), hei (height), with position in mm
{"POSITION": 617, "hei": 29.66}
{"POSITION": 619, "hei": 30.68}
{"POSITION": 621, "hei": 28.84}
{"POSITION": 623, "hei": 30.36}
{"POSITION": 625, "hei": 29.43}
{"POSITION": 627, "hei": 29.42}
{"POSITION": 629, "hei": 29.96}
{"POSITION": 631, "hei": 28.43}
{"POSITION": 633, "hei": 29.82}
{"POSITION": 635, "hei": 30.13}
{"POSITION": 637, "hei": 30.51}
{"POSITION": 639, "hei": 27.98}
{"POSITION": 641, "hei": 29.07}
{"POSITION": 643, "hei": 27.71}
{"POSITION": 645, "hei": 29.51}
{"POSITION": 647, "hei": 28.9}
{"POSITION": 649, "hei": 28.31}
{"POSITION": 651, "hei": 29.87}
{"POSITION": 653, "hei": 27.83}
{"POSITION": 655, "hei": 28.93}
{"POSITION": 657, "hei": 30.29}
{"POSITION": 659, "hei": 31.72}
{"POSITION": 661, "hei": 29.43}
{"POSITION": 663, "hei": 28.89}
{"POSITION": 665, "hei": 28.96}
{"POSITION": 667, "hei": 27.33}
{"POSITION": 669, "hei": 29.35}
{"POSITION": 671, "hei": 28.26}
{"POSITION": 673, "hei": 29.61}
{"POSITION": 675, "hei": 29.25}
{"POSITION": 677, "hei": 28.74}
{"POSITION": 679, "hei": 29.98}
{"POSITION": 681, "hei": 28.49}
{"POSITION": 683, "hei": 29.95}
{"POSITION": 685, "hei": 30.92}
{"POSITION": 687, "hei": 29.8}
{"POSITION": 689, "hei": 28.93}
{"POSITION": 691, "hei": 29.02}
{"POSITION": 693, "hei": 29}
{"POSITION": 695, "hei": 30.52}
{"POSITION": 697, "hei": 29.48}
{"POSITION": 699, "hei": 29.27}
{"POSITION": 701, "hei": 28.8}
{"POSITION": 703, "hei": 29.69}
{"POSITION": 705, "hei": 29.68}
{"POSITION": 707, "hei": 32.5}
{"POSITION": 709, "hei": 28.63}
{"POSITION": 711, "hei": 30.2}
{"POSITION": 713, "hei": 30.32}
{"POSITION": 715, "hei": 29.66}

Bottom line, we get 29.8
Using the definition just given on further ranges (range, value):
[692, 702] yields 29.4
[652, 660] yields 29.7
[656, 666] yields 29.9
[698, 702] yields 29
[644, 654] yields 28.9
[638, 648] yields 28.6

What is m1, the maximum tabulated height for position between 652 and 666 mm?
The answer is 31.72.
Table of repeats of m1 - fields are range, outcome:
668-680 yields 29.98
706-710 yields 32.5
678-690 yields 30.92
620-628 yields 30.36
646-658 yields 30.29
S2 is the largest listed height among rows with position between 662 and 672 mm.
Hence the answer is 29.35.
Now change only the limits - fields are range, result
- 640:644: 29.07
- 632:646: 30.51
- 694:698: 30.52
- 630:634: 29.82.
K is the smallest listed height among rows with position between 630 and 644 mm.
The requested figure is 27.71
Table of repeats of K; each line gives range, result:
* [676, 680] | 28.74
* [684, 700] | 28.93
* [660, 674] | 27.33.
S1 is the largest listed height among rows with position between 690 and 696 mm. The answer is 30.52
